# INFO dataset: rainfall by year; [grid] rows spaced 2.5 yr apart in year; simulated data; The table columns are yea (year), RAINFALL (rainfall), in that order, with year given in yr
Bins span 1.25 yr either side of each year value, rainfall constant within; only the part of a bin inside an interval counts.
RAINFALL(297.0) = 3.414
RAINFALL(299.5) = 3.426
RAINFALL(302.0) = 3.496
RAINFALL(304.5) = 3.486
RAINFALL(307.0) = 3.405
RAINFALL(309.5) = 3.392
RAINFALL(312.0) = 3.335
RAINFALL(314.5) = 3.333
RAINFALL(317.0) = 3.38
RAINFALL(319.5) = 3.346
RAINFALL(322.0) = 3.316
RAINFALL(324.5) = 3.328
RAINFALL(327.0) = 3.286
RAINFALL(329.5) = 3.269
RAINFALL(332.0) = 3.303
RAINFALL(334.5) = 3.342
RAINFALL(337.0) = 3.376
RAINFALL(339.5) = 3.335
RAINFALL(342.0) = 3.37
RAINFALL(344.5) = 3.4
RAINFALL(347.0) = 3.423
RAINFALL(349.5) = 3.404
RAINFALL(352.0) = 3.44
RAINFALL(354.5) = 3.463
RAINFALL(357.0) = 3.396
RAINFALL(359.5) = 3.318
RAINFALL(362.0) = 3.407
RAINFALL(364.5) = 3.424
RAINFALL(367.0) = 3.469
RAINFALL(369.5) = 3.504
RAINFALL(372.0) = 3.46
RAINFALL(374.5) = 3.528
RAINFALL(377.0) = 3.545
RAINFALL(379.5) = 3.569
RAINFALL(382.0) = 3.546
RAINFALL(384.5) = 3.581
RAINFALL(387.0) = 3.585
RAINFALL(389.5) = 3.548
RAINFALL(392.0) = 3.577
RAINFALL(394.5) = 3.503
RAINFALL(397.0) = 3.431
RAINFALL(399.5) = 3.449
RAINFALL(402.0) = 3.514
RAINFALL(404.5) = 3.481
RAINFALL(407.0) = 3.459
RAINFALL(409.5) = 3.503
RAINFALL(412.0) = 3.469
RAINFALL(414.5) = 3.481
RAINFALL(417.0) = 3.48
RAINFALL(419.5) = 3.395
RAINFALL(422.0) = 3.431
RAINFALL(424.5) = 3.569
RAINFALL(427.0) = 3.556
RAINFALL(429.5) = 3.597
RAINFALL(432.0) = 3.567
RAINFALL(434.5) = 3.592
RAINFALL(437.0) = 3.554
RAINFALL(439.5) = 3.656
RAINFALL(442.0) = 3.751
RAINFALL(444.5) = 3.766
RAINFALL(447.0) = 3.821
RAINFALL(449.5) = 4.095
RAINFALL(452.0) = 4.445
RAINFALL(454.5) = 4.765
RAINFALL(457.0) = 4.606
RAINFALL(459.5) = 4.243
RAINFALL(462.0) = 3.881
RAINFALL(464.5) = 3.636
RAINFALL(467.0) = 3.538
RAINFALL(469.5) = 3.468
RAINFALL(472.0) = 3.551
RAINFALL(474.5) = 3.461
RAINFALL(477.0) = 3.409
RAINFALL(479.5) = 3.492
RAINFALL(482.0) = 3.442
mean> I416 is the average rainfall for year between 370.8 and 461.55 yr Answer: 3.67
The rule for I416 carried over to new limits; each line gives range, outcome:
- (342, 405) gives 3.48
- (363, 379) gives 3.49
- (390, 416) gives 3.49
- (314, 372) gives 3.38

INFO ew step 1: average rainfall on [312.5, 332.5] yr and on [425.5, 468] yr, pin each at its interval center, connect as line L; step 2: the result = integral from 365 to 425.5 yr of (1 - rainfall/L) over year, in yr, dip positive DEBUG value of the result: 2.5 yr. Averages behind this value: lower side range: 3.32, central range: 3.5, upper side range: 3.89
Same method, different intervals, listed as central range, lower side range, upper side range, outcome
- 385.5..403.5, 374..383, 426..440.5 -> 0.2 yr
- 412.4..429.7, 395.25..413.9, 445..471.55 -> 0.7 yr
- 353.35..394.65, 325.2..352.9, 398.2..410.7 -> -0.9 yr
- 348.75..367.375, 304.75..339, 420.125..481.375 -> 0.3 yr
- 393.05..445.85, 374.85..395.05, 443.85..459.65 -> 5.2 yr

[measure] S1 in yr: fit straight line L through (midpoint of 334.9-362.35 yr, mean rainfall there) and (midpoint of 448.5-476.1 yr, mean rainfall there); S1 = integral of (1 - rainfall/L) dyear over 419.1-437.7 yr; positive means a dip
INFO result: 1.2 yr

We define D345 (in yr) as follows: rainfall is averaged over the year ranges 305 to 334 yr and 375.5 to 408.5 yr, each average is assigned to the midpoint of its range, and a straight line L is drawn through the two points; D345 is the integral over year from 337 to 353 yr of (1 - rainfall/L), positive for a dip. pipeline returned 0.05 yr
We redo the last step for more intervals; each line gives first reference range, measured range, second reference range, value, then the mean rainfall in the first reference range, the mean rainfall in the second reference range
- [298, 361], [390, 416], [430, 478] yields 1.1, 3.38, 3.83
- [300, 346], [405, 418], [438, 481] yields 0.7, 3.36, 3.85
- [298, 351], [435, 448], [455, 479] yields 0.0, 3.37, 3.78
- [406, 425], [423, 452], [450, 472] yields 0.3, 3.47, 4.04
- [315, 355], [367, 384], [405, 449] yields -0.3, 3.36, 3.57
